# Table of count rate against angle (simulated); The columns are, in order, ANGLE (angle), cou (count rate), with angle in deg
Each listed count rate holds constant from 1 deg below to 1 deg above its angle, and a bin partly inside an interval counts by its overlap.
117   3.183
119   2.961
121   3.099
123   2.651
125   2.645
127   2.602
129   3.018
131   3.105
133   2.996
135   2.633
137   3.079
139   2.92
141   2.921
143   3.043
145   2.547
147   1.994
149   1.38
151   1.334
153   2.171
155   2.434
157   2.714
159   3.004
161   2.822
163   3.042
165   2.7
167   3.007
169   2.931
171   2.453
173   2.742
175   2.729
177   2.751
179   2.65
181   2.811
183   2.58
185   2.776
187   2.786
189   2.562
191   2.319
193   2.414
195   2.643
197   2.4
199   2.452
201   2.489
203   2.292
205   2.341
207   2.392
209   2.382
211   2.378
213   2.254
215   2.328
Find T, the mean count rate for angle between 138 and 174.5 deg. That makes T 2.57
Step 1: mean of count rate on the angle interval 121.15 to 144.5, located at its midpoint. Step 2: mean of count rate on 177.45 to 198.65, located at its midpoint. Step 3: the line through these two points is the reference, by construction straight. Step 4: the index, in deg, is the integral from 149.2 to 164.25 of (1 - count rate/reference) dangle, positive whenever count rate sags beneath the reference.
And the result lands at 1.7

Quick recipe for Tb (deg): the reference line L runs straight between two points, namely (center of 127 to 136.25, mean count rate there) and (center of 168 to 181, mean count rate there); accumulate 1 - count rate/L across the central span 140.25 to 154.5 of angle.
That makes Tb 3.2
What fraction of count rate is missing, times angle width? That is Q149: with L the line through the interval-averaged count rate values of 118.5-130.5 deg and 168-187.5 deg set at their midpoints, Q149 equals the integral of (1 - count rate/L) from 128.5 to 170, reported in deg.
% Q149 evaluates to 1.9 deg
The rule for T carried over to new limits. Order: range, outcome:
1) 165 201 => 2.64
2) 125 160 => 2.58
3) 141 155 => 2.16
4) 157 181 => 2.8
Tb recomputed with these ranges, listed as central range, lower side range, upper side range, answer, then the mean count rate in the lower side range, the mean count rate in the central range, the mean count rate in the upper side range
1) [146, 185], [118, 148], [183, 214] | 1.3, 2.81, 2.55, 2.46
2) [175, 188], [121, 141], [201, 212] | -1.0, 2.87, 2.73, 2.37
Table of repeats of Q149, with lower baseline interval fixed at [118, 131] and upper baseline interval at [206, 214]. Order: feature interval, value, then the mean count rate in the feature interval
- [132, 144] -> -0.7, 2.93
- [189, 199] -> 0.0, 2.46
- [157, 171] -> -1.3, 2.87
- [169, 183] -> -0.8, 2.7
